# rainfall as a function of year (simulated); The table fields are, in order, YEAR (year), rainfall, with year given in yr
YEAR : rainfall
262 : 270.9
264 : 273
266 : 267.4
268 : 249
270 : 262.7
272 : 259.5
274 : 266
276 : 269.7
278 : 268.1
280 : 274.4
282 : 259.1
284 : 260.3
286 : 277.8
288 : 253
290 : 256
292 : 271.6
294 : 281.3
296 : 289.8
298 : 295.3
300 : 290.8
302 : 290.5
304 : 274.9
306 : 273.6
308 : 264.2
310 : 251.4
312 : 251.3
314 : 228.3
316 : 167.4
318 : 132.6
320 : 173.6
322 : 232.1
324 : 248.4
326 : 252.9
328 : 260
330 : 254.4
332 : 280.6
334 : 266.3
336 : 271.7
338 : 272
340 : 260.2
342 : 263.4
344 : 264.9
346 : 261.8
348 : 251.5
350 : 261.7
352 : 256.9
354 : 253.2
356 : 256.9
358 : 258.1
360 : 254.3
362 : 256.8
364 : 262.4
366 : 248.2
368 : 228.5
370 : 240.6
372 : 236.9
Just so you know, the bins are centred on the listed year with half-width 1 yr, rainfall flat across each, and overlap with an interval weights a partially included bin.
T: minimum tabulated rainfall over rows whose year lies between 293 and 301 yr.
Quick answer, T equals 281.3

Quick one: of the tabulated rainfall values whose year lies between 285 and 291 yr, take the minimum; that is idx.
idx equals 253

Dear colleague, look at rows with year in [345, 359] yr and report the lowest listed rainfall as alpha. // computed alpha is 251.5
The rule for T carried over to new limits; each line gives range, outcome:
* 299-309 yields 264.2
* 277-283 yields 259.1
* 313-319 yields 132.6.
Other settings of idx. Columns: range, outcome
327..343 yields 254.4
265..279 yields 249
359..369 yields 228.5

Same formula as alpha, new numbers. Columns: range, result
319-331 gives 173.6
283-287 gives 260.3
